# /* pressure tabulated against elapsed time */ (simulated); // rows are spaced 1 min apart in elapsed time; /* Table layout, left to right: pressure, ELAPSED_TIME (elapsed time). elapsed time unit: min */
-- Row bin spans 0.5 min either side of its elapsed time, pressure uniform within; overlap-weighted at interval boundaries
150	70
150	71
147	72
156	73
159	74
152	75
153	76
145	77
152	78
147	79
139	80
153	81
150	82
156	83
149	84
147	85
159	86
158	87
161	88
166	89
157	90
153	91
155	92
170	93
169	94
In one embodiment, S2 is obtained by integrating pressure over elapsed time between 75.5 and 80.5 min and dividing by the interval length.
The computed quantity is 147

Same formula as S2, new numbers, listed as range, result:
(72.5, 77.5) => 153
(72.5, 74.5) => 158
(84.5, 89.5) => 158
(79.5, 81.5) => 146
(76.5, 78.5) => 148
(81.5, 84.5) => 152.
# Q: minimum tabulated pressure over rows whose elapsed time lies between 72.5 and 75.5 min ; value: 152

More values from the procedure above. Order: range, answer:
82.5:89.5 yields 147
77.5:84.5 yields 139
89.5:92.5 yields 153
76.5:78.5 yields 145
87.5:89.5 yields 161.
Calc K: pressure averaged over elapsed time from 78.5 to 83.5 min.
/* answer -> 149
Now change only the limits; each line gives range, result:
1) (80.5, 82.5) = 152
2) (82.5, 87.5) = 154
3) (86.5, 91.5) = 159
